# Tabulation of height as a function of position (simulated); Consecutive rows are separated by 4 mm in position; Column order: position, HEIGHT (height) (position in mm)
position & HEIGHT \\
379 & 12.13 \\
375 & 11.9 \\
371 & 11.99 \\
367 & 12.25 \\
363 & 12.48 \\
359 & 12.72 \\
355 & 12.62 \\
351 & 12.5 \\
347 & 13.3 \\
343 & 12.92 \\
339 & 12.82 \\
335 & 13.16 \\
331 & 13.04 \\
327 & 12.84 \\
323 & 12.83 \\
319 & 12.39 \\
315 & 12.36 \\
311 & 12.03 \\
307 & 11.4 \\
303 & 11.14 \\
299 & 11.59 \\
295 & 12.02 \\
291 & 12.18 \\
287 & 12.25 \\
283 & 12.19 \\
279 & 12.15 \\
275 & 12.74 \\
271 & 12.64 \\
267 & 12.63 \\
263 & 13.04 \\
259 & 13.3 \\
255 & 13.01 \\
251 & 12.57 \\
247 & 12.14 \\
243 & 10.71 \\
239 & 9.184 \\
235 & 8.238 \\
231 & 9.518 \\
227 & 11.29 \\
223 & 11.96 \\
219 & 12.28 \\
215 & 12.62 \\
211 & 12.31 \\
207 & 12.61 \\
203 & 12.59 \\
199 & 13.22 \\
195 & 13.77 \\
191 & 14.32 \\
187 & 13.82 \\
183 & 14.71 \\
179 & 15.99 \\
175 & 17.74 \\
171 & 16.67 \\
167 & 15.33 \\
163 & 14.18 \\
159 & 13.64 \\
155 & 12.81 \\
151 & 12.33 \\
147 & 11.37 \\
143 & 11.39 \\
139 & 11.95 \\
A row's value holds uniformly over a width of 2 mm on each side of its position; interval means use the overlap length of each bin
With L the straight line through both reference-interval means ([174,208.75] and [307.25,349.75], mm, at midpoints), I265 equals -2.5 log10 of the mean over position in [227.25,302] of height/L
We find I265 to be 0.14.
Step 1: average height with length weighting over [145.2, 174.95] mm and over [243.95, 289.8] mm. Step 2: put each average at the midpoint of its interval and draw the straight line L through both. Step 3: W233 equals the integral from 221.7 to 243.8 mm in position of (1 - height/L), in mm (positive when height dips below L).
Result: 5.0 mm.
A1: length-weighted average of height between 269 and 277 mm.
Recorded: 12.7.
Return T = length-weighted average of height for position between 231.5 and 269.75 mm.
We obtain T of 11.6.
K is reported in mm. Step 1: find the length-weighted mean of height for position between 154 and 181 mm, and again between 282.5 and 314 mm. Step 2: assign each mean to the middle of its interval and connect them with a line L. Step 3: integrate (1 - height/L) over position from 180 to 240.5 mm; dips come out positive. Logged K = 8.3 mm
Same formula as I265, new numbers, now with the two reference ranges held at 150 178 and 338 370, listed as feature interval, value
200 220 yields 0.14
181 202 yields 0.05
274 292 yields 0.10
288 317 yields 0.12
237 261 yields 0.17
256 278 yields 0.07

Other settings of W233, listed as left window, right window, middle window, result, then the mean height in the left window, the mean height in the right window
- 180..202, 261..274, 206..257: 7.46 mm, 14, 12.8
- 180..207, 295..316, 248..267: -0.49 mm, 13.7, 11.7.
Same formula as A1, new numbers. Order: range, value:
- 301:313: 11.5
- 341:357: 12.8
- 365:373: 12.1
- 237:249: 10.7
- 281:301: 12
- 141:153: 11.7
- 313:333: 12.7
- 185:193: 14.1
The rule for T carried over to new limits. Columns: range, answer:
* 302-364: 12.6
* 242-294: 12.5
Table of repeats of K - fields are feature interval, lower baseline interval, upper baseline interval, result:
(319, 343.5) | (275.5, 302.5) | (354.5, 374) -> -1.3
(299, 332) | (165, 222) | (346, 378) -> 1.8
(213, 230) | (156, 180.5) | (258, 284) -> 2.6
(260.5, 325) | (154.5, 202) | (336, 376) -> 5.3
